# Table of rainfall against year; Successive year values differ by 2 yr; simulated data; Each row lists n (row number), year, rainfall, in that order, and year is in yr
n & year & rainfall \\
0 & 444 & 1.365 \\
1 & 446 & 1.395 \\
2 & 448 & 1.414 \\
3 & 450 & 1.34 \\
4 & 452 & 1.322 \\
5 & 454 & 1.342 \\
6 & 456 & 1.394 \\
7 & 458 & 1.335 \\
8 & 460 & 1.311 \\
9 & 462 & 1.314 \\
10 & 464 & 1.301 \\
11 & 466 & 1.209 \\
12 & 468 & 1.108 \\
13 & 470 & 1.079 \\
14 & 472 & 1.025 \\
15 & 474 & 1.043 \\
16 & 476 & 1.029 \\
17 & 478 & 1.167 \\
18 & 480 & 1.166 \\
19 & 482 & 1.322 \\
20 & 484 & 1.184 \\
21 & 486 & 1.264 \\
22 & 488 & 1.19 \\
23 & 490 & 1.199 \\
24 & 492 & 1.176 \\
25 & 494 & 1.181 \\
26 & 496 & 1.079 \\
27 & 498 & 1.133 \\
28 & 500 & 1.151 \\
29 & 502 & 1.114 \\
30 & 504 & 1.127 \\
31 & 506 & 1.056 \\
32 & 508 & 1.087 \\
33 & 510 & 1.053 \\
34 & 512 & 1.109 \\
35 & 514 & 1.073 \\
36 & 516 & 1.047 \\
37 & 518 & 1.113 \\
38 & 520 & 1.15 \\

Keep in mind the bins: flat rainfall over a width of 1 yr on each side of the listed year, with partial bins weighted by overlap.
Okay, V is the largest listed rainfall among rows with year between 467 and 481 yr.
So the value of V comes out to 1.167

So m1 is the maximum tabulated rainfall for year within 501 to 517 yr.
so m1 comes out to 1.127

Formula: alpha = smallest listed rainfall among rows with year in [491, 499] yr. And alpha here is 1.079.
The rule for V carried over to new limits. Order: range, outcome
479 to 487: 1.322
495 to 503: 1.151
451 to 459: 1.394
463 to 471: 1.301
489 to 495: 1.199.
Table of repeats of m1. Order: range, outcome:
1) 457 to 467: 1.335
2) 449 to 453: 1.34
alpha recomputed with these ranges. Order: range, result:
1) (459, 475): 1.025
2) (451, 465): 1.301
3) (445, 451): 1.34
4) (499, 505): 1.114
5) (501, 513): 1.053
